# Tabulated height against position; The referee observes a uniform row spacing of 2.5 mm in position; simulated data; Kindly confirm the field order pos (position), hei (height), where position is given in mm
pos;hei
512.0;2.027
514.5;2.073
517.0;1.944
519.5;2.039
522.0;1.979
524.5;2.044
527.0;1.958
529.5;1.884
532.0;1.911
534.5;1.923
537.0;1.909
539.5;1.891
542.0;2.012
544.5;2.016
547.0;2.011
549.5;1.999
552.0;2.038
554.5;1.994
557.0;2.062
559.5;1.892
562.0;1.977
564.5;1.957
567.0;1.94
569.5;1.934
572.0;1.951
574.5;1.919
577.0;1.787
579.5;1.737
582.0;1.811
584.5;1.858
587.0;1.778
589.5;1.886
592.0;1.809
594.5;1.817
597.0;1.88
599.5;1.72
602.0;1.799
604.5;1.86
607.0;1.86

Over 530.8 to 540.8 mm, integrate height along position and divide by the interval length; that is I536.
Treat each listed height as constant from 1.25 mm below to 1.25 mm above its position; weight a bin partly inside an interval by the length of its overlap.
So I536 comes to 1.91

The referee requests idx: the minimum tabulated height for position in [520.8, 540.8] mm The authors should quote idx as 1.884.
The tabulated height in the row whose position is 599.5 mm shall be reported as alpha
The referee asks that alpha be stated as 1.72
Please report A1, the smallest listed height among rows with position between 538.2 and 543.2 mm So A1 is 1.891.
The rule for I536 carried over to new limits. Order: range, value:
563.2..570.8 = 1.94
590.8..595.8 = 1.81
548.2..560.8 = 2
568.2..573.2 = 1.94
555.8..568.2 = 1.97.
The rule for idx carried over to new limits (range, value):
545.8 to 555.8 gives 1.994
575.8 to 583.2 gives 1.737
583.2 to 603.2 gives 1.72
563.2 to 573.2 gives 1.934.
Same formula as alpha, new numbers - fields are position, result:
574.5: 1.919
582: 1.811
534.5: 1.923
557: 2.062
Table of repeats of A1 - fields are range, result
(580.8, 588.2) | 1.778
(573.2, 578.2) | 1.787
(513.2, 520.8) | 1.944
